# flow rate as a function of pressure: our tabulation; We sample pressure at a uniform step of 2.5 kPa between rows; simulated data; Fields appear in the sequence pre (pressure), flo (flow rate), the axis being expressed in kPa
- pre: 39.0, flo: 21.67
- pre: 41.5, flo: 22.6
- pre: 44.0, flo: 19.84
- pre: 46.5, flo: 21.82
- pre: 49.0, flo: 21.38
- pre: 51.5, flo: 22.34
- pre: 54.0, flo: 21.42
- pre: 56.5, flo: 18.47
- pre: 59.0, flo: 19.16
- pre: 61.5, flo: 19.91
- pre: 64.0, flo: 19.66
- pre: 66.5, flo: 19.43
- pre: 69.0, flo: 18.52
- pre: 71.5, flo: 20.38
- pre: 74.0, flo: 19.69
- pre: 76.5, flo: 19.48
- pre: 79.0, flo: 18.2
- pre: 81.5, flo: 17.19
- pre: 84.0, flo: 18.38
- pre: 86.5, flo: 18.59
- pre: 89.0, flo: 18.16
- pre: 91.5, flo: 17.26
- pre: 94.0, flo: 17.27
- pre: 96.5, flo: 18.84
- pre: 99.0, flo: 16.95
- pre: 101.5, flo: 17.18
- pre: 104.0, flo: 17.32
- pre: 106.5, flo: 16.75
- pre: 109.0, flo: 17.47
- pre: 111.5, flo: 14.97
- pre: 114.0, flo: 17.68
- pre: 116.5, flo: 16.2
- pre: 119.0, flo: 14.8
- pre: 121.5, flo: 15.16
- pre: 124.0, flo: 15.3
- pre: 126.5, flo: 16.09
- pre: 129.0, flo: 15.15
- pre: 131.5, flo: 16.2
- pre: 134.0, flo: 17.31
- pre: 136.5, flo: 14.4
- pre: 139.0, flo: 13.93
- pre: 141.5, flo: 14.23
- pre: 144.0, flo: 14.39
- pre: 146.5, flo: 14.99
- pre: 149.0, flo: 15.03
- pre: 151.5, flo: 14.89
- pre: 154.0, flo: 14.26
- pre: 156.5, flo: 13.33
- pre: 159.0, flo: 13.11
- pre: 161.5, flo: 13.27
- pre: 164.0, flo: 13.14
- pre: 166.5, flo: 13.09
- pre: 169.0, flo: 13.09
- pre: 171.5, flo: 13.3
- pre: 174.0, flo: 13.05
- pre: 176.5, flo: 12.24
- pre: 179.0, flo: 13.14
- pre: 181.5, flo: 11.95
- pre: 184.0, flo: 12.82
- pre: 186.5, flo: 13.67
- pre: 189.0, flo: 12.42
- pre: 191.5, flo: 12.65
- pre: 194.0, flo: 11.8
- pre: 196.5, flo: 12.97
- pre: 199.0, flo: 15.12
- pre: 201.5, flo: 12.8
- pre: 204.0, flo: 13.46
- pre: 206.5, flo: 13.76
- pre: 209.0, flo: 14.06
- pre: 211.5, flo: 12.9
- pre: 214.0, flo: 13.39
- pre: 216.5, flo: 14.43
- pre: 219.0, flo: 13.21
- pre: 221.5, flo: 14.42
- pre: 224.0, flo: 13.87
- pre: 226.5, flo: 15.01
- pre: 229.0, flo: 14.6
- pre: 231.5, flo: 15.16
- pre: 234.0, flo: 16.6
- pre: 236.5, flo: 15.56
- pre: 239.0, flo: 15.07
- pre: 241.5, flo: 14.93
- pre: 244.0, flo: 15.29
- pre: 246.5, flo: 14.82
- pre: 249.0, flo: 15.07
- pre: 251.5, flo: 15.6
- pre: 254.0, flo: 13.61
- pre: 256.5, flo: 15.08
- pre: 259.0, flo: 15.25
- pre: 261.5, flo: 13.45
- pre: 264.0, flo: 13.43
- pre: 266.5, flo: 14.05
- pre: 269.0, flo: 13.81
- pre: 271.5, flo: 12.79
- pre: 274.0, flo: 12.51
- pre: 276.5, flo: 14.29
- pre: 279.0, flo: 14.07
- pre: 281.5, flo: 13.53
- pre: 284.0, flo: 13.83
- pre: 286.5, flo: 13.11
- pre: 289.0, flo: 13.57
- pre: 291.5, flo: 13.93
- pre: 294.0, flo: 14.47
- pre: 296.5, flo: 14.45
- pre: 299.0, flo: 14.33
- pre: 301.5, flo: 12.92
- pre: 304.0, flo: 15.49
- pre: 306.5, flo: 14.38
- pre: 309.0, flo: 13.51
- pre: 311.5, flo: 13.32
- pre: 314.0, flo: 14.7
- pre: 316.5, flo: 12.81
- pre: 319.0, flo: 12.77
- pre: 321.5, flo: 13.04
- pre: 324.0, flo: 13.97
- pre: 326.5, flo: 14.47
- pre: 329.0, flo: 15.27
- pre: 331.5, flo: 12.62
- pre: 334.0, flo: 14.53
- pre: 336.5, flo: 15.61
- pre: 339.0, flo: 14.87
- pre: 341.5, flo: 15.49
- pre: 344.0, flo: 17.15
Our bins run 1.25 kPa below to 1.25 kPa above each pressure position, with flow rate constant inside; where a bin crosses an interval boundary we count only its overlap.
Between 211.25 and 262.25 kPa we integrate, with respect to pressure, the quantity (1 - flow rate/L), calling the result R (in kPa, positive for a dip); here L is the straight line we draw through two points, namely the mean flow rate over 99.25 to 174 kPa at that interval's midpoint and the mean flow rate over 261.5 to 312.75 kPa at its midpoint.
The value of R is -1.7 kPa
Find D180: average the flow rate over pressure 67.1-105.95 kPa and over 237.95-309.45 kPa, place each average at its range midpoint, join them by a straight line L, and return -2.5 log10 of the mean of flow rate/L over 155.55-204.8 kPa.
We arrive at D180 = 0.24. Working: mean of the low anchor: 18.2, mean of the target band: 13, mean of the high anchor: 14.2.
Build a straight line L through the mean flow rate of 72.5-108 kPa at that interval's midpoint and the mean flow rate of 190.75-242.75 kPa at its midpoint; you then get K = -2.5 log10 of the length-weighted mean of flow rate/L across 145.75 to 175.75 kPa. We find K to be 0.16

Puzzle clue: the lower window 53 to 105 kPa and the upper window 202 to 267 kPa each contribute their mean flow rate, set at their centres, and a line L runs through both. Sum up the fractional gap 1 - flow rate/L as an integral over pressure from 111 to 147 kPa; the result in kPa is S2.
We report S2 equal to 3.9 kPa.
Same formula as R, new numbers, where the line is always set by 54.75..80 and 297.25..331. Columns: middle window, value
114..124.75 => 1.51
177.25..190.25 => 3.10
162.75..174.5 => 2.73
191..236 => 6.01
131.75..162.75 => 5.47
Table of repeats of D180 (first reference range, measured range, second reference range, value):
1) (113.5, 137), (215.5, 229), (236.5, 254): 0.072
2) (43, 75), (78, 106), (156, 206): 0.030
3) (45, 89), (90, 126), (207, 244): 0.103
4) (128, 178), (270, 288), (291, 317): 0.049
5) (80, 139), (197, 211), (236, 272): 0.115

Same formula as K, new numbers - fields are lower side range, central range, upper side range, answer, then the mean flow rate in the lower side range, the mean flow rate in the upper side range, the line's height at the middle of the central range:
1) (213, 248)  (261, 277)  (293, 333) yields 0.072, 14.8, 13.9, 14.4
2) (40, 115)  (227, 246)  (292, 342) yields 0.031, 18.9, 14.1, 15.7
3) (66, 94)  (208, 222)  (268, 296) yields 0.119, 18.6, 13.6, 15.3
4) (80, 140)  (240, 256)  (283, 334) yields -0.014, 16.6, 13.9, 14.7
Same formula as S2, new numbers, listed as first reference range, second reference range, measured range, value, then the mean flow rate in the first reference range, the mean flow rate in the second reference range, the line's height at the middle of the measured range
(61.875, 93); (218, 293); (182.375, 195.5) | 2.7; 18.8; 14.3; 16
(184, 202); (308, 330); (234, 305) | -4.2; 13.1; 13.7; 13.5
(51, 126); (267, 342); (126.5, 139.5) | 1.2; 18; 13.9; 17.2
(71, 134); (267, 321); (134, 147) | 1.5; 17.2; 13.7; 16.5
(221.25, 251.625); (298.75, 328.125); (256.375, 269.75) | 0.5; 15.1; 13.8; 14.6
